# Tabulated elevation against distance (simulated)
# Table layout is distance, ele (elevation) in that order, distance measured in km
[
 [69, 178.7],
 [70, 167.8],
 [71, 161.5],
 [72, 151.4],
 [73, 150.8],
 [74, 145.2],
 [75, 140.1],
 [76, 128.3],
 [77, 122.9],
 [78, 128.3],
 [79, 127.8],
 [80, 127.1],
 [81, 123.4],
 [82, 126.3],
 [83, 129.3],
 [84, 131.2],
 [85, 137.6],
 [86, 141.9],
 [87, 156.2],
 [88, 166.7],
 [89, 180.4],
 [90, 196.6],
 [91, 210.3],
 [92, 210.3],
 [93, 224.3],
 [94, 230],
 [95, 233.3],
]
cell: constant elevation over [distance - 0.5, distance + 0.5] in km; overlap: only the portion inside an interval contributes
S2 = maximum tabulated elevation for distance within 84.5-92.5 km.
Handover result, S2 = 210.3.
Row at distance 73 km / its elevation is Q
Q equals 150.8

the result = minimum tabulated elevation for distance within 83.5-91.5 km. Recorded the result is 131.2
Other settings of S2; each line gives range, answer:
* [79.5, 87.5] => 156.2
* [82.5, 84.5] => 131.2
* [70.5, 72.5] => 161.5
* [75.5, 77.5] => 128.3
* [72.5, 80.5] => 150.8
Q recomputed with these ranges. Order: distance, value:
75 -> 140.1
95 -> 233.3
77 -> 122.9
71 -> 161.5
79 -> 127.8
